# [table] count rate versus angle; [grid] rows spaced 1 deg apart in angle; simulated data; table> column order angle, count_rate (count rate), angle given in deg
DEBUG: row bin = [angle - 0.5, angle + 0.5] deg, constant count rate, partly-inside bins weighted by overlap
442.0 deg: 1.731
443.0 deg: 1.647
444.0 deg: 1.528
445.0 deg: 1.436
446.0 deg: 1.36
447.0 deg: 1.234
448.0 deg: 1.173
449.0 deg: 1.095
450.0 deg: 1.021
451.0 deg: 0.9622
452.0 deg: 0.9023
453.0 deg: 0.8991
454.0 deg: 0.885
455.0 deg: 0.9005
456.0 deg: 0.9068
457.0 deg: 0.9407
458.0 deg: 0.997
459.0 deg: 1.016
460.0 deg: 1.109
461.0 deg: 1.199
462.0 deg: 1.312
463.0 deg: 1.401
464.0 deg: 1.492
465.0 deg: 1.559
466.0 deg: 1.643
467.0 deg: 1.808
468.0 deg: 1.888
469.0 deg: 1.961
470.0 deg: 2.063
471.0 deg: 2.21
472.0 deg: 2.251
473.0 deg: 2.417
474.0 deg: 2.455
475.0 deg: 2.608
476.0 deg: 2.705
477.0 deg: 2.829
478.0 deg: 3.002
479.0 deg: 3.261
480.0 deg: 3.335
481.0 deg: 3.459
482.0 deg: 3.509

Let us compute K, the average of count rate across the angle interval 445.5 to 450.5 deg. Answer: 1.18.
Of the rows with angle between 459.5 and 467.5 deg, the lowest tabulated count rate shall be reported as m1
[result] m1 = 1.109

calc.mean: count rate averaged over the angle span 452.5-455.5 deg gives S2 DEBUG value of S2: 0.895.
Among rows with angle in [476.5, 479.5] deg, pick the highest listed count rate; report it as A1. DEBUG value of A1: 3.261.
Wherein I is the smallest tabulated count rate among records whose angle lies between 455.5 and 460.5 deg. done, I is 0.9068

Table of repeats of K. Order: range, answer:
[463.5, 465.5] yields 1.53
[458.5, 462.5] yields 1.16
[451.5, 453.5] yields 0.901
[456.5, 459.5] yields 0.985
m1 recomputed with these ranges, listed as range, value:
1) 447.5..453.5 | 0.8991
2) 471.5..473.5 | 2.251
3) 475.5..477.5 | 2.705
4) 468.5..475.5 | 1.961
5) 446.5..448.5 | 1.173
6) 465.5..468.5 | 1.643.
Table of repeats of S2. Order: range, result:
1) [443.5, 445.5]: 1.48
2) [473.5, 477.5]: 2.65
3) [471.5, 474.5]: 2.37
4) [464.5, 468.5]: 1.72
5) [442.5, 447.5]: 1.44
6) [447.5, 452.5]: 1.03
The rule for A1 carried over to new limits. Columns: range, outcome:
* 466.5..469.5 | 1.961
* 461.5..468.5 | 1.888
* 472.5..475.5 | 2.608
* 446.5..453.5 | 1.234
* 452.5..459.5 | 1.016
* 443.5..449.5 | 1.528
